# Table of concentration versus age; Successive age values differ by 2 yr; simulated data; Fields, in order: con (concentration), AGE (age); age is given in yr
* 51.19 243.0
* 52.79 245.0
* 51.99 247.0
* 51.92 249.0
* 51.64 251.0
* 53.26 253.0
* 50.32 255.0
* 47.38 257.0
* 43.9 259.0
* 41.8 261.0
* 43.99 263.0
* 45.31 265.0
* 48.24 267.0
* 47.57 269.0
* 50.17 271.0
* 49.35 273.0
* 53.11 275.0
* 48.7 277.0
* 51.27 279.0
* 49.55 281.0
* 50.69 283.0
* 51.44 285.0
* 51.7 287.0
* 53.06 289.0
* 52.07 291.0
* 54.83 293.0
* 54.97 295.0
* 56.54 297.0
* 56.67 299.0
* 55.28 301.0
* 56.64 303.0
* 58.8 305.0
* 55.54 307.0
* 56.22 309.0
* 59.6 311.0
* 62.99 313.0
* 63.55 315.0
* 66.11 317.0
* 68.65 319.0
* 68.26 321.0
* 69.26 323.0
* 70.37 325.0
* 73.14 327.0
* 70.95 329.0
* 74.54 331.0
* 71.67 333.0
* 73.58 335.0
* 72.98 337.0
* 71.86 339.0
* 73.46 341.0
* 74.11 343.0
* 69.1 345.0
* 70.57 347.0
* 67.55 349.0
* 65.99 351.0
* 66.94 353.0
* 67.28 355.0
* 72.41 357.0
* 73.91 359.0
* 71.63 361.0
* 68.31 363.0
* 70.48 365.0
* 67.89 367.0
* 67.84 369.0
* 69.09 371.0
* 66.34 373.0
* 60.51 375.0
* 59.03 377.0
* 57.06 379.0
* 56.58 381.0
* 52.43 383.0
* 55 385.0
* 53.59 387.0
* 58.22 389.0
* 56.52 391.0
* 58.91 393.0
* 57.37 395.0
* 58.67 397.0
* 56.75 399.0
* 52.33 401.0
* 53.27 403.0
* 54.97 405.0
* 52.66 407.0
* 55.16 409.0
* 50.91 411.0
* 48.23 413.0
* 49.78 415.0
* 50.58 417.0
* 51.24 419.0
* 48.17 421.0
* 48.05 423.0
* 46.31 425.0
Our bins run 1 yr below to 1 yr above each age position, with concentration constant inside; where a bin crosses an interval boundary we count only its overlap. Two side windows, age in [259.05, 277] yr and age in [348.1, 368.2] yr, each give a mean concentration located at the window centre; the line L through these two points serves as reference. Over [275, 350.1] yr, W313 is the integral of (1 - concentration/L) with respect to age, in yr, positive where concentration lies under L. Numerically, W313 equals -5.0 yr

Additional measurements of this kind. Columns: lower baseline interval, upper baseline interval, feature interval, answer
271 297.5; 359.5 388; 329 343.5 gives -3.7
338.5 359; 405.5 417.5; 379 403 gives 0.6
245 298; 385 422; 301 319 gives -3.1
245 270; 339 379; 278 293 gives 0.6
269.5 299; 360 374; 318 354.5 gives -4.8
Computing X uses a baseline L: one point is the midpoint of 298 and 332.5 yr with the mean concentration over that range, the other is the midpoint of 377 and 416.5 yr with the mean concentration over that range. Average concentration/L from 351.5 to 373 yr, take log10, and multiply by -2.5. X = -0.18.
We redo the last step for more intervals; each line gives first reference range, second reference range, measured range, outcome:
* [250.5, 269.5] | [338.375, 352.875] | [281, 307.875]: 0.042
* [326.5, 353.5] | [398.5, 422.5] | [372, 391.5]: 0.041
